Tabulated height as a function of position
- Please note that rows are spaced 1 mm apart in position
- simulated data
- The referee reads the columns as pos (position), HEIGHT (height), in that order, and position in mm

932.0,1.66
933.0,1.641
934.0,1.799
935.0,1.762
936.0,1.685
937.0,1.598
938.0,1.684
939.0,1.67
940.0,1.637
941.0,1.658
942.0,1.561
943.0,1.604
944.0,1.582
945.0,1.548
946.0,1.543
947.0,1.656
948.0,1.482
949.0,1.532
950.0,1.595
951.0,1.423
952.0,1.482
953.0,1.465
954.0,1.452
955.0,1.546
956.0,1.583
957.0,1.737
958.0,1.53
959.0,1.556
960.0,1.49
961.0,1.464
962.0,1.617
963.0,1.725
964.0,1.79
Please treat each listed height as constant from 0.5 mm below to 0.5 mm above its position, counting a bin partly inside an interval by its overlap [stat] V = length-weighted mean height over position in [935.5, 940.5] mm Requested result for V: 1.65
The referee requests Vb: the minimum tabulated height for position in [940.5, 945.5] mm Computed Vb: 1.548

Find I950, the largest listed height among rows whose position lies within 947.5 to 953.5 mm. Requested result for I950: 1.595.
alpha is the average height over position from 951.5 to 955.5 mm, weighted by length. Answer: 1.49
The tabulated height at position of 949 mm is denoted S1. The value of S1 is 1.532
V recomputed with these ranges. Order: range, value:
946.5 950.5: 1.57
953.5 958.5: 1.57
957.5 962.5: 1.53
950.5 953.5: 1.46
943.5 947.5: 1.58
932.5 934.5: 1.72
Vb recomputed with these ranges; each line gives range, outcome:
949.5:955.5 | 1.423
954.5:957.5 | 1.546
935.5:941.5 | 1.598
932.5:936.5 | 1.641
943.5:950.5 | 1.482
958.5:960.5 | 1.49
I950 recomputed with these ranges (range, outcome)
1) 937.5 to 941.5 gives 1.684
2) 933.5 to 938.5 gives 1.799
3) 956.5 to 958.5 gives 1.737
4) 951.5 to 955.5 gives 1.546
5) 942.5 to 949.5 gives 1.656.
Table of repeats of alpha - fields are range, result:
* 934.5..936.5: 1.72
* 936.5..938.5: 1.64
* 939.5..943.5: 1.61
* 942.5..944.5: 1.59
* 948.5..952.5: 1.51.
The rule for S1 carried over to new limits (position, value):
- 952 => 1.482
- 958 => 1.53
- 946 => 1.543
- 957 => 1.737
